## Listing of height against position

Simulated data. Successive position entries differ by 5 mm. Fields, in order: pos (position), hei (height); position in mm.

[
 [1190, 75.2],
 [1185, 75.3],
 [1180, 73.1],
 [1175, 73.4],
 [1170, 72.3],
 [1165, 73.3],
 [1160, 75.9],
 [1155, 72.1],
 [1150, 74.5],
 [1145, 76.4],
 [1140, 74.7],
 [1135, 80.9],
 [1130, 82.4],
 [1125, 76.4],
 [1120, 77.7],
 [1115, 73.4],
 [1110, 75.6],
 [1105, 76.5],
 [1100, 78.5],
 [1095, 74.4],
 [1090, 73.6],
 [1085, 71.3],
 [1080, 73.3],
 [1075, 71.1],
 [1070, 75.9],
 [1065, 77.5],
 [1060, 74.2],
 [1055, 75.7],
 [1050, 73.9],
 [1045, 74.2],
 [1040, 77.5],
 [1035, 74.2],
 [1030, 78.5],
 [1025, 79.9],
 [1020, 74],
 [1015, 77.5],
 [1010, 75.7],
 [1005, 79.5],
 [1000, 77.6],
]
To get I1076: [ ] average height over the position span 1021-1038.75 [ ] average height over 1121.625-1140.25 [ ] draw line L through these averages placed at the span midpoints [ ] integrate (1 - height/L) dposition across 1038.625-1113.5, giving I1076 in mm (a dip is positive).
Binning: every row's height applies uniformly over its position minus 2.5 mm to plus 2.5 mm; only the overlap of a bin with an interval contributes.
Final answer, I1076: 3.1 mm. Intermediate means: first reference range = 77.2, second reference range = 79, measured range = 74.8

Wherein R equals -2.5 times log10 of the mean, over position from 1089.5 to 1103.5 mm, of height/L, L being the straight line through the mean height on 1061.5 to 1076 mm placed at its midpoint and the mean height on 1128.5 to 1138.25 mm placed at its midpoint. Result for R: 0.03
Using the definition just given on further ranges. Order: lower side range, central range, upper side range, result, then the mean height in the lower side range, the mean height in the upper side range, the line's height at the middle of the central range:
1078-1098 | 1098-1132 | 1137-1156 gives -0.05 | 73.3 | 74.8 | 74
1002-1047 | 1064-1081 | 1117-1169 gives 0.03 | 76.8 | 76.3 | 76.6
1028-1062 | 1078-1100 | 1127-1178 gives 0.03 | 75.4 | 75.6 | 75.5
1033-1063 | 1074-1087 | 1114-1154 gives 0.05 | 75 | 77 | 75.8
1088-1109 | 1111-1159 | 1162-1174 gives -0.03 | 75.8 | 73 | 74.3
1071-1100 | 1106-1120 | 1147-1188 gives -0.03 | 73.4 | 73.8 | 73.5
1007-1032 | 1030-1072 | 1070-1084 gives -0.01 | 77.1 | 72.8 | 74.7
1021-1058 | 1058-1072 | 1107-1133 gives 0.01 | 76.2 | 77.2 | 76.5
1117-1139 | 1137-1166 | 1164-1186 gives 0.02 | 78.9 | 73.4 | 76.1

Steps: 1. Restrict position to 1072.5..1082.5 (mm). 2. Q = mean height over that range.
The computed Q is 72.2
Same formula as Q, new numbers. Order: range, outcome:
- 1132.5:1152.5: 76.6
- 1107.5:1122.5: 75.6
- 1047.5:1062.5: 74.6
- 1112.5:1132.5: 77.5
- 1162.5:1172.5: 72.8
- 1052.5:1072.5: 75.8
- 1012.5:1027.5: 77.1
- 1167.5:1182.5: 72.9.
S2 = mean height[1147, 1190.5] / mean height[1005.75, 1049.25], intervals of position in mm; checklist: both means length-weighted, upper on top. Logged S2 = 0.97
